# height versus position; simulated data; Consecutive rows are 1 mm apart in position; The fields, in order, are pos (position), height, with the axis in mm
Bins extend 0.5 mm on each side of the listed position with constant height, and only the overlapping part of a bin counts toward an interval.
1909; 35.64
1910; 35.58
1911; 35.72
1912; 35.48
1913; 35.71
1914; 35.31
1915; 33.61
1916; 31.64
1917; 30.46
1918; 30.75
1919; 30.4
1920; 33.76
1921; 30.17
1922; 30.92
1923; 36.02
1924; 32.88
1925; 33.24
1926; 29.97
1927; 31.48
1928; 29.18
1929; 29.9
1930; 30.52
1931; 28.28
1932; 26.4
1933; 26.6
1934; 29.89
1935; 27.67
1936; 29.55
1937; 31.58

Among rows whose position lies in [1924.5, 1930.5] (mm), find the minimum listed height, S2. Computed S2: 29.18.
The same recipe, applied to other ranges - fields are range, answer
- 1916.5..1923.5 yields 30.17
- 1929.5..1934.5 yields 26.4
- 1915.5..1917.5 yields 30.46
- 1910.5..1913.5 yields 35.48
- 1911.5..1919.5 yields 30.4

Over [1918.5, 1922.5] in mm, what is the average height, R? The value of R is 31.3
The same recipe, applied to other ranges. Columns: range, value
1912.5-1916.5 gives 34.1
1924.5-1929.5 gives 30.8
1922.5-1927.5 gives 32.7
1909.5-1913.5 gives 35.6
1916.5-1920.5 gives 31.3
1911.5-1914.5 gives 35.5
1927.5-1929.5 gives 29.5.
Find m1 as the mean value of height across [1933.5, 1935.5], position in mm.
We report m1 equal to 28.8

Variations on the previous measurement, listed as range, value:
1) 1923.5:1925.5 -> 33.1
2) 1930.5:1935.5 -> 27.8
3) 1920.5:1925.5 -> 32.6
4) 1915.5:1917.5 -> 31.1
